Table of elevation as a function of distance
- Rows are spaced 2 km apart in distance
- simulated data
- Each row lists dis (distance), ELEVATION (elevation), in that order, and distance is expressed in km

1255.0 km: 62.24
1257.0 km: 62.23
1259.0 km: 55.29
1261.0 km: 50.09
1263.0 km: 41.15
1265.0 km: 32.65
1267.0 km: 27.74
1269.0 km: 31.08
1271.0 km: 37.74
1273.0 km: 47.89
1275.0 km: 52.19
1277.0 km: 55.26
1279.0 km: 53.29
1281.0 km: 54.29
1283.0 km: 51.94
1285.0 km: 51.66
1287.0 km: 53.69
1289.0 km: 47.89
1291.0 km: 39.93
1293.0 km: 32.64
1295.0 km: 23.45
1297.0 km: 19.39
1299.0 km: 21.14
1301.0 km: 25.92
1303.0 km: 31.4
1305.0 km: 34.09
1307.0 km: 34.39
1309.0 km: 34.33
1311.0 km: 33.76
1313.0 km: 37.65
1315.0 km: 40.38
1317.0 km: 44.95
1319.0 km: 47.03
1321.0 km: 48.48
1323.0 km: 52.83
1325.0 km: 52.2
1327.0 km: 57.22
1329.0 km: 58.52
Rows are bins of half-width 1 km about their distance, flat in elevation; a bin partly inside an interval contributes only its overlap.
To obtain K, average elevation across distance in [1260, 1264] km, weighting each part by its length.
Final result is 45.6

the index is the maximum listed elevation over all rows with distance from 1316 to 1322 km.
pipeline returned 48.48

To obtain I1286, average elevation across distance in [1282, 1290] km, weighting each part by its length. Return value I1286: 51.3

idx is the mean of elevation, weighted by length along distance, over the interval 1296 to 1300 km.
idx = 20.3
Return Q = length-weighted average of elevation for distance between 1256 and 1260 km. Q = 58.8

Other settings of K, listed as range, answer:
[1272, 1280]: 52.2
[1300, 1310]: 32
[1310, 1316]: 37.3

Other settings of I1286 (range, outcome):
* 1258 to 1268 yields 41.4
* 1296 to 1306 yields 26.4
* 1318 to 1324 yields 49.4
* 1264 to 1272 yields 32.3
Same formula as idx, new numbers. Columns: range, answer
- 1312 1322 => 43.7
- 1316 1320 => 46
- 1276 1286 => 53.3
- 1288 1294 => 40.2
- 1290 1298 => 28.9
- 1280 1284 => 53.1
